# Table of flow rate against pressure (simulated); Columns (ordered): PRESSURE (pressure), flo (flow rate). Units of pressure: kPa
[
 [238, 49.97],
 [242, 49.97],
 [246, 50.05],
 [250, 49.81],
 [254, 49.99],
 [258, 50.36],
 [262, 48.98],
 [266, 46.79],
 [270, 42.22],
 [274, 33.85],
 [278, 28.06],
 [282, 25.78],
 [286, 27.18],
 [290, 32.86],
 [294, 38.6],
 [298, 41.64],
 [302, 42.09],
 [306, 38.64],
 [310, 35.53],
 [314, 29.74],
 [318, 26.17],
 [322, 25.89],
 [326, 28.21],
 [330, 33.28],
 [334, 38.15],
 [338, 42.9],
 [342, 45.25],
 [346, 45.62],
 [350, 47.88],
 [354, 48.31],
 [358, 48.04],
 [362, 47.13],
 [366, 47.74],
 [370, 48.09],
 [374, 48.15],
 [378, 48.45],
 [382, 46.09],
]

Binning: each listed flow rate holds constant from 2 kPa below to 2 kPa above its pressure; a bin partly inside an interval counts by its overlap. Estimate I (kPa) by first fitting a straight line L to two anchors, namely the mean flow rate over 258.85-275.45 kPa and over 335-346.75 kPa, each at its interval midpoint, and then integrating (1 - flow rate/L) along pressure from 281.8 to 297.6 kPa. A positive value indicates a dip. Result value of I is 4.0 kPa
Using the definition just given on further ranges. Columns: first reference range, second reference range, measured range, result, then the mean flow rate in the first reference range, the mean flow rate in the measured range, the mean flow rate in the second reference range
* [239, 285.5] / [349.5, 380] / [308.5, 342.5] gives 9.4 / 42.9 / 33.4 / 48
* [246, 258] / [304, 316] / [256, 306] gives 4.7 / 50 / 38.2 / 34.6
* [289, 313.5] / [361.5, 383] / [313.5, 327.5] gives 4.6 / 37.9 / 27.2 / 47.7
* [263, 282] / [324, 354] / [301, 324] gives 3.9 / 37.1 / 32.6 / 40.7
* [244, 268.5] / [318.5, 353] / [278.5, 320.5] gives 9.3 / 49.2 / 33.5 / 38.2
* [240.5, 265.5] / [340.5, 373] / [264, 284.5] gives 5.9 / 49.7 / 35.1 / 47.3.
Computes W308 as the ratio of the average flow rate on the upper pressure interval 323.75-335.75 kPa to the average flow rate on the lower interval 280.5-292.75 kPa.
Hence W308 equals 1.12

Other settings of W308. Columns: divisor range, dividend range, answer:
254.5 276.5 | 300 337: 0.75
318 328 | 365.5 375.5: 1.79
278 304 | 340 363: 1.38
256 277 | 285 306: 0.85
